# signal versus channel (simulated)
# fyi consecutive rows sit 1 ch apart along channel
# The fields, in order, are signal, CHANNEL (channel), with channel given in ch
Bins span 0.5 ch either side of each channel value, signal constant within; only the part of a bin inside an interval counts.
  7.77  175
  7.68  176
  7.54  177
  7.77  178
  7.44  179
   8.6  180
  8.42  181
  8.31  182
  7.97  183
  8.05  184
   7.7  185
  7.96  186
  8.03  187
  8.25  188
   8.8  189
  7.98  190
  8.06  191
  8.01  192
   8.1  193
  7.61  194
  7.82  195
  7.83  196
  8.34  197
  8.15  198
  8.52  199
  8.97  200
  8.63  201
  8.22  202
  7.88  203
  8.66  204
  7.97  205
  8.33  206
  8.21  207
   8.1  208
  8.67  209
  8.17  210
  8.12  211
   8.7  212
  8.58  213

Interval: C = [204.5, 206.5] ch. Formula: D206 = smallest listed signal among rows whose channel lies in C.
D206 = 7.97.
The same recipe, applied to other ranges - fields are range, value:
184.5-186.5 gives 7.7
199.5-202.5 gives 8.22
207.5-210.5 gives 8.1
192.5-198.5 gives 7.61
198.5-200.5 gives 8.52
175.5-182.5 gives 7.44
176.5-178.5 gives 7.54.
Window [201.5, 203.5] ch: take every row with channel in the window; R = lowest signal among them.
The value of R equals 7.88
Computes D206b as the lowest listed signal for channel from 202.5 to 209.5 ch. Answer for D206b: 7.88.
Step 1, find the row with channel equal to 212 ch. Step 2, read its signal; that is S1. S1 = 8.7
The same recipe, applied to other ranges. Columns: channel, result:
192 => 8.01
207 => 8.21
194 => 7.61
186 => 7.96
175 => 7.77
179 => 7.44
